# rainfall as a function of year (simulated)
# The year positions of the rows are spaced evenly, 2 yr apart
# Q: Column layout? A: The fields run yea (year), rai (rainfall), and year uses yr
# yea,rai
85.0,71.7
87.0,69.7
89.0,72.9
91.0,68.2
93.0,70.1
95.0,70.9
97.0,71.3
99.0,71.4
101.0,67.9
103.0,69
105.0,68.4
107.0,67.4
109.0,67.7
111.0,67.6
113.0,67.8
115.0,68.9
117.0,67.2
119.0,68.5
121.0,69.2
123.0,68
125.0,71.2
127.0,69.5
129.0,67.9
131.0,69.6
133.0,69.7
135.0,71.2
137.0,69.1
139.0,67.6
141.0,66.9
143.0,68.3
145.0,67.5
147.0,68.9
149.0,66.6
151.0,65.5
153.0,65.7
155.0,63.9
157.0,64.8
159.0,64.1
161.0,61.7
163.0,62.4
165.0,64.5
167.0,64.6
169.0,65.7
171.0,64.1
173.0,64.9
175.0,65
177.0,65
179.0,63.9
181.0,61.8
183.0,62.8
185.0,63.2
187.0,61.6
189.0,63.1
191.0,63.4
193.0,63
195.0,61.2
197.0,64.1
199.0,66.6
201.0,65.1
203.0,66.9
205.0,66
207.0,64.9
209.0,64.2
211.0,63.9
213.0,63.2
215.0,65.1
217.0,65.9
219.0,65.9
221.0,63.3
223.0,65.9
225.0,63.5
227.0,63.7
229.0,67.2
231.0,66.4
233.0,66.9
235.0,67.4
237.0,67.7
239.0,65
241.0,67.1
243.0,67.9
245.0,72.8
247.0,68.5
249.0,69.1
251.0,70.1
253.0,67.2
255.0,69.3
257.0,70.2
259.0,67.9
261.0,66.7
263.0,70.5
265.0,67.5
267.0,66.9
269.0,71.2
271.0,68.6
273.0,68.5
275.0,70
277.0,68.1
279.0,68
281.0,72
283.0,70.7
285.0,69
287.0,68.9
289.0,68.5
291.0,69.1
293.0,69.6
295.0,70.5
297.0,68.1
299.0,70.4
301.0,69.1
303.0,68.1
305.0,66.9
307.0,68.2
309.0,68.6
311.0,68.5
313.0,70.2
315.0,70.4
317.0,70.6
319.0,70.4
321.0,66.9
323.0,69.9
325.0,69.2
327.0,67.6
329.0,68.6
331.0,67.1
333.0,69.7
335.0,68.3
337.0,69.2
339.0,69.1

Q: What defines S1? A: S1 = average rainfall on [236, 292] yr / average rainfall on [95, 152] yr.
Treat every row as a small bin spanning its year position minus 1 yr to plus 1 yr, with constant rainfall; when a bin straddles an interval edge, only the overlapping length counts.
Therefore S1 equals 1.00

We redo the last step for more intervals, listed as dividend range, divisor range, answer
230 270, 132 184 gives 1.04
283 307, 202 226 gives 1.06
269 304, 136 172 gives 1.06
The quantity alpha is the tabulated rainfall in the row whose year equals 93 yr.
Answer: 70.1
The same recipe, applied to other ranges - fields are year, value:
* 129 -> 67.9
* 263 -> 70.5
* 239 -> 65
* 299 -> 70.4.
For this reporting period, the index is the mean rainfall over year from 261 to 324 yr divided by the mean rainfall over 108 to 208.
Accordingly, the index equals 1.05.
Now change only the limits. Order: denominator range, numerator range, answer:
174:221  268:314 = 1.08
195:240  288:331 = 1.06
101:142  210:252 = 0.97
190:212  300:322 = 1.07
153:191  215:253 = 1.05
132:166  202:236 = 0.98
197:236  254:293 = 1.06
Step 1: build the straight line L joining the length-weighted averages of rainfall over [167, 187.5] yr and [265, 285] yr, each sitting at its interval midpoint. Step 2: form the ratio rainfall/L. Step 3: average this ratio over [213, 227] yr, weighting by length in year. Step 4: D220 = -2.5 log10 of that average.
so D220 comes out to 0.02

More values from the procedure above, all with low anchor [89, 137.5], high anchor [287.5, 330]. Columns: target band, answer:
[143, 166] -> 0.063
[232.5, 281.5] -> 0.007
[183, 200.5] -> 0.095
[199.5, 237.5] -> 0.059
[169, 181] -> 0.076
